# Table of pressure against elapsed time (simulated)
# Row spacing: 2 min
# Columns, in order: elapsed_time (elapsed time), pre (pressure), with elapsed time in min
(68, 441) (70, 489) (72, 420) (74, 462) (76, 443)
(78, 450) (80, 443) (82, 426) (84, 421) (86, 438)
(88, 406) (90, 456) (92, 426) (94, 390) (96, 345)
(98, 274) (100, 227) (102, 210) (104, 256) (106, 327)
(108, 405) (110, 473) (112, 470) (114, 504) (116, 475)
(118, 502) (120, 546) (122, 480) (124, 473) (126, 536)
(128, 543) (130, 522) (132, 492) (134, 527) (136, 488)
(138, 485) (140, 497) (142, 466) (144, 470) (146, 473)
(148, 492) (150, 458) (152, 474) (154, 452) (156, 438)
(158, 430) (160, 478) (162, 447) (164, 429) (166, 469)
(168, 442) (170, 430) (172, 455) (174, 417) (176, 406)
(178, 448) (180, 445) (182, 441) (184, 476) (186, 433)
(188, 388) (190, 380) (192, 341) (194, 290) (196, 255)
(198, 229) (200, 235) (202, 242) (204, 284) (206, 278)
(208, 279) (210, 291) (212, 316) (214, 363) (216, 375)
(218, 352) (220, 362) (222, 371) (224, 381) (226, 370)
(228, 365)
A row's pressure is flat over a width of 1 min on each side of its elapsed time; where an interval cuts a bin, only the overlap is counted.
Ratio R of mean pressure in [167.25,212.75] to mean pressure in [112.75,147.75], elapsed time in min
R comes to 0.71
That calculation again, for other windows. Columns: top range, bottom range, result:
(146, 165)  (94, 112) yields 1.39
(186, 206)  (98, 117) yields 0.82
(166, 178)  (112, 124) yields 0.88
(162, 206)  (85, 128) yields 0.91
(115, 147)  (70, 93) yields 1.14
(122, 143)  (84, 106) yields 1.45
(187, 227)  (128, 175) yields 0.68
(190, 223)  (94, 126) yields 0.76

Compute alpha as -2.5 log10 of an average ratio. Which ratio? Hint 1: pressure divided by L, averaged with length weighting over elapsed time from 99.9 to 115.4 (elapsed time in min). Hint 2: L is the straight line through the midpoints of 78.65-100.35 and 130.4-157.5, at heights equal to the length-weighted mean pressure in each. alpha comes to 0.146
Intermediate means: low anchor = 392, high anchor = 478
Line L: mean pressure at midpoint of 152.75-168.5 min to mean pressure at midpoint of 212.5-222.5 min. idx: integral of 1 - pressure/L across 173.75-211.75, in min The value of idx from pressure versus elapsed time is 5.6 min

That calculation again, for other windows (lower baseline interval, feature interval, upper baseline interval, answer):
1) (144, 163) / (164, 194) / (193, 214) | -4.7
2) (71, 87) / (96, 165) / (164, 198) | -4.4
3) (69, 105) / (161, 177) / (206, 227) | -3.5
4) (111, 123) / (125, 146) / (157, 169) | -1.0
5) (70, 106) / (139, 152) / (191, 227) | -4.7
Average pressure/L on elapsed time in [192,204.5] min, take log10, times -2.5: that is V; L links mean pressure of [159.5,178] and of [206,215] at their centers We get 0.31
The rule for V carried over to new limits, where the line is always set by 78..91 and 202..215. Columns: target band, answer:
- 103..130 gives -0.17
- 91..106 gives 0.34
